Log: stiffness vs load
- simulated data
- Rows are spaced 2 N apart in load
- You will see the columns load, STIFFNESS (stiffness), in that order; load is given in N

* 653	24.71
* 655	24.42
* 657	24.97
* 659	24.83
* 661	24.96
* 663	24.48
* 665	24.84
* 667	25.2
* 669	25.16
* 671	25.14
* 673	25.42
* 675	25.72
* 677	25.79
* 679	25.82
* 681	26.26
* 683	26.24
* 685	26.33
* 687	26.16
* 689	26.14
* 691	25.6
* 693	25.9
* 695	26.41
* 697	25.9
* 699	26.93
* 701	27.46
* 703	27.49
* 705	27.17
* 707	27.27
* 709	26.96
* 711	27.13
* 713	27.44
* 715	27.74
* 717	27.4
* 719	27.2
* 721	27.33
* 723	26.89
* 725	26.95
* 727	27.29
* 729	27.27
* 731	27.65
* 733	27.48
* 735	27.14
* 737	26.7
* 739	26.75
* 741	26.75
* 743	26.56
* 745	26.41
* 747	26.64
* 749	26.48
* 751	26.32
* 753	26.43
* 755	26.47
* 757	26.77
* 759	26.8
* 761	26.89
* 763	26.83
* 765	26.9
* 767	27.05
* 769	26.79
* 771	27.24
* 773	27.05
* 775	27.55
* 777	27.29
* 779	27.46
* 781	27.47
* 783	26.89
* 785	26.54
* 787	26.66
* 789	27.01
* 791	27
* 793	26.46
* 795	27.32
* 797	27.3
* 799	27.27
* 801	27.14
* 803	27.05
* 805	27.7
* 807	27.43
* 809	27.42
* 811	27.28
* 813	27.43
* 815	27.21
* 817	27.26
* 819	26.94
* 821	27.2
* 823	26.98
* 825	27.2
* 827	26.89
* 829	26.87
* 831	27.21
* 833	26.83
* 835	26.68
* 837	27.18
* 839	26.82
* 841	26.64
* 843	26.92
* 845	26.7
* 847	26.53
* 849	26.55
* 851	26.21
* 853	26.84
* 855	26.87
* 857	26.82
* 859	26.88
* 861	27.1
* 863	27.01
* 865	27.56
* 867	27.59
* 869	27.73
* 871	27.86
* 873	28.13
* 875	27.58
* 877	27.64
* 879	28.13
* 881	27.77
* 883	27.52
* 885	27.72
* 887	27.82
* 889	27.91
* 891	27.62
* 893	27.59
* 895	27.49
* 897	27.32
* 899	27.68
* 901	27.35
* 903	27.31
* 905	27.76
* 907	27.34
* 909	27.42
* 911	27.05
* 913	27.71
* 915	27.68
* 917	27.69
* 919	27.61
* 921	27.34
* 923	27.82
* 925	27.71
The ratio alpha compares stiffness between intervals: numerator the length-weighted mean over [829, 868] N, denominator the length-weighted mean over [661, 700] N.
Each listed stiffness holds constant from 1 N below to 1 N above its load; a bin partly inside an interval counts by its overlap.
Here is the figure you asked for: 1.0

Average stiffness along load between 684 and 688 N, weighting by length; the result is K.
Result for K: 26.2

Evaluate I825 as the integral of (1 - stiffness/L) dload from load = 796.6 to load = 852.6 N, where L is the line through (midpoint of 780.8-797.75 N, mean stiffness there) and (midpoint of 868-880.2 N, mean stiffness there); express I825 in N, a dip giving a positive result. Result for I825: 0.6 N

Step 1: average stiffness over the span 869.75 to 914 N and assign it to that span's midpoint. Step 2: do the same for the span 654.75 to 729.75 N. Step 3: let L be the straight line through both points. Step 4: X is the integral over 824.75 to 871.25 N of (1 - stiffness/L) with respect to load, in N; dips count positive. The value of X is 0.6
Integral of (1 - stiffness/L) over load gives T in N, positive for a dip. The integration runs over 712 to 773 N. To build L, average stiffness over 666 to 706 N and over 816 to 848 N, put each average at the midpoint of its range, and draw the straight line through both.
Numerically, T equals -1.2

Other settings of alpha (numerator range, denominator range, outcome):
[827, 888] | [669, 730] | 1.02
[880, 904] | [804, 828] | 1.01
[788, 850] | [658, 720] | 1.03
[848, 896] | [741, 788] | 1.02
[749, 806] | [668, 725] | 1.02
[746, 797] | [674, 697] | 1.03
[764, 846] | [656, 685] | 1.07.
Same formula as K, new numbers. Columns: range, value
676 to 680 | 25.8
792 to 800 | 27.1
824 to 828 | 27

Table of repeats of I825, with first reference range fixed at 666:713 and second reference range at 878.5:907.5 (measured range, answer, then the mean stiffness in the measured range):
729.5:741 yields -0.2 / 27.1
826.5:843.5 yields 0.2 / 26.9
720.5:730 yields -0.2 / 27.1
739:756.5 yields 0.1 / 26.5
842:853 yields 0.3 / 26.6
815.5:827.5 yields 0.0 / 27.1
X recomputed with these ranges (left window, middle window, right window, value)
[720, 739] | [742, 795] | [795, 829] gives 0.7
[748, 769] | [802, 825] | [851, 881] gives -0.2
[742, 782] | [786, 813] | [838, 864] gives -0.3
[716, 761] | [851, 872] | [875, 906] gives 0.2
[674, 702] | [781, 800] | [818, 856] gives -0.2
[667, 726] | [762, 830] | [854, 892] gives -0.1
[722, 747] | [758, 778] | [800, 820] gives 0.1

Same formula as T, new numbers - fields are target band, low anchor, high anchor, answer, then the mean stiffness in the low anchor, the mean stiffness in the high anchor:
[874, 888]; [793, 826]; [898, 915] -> -0.2 N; 27.2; 27.5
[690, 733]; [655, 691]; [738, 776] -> -1.6 N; 25.5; 26.8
